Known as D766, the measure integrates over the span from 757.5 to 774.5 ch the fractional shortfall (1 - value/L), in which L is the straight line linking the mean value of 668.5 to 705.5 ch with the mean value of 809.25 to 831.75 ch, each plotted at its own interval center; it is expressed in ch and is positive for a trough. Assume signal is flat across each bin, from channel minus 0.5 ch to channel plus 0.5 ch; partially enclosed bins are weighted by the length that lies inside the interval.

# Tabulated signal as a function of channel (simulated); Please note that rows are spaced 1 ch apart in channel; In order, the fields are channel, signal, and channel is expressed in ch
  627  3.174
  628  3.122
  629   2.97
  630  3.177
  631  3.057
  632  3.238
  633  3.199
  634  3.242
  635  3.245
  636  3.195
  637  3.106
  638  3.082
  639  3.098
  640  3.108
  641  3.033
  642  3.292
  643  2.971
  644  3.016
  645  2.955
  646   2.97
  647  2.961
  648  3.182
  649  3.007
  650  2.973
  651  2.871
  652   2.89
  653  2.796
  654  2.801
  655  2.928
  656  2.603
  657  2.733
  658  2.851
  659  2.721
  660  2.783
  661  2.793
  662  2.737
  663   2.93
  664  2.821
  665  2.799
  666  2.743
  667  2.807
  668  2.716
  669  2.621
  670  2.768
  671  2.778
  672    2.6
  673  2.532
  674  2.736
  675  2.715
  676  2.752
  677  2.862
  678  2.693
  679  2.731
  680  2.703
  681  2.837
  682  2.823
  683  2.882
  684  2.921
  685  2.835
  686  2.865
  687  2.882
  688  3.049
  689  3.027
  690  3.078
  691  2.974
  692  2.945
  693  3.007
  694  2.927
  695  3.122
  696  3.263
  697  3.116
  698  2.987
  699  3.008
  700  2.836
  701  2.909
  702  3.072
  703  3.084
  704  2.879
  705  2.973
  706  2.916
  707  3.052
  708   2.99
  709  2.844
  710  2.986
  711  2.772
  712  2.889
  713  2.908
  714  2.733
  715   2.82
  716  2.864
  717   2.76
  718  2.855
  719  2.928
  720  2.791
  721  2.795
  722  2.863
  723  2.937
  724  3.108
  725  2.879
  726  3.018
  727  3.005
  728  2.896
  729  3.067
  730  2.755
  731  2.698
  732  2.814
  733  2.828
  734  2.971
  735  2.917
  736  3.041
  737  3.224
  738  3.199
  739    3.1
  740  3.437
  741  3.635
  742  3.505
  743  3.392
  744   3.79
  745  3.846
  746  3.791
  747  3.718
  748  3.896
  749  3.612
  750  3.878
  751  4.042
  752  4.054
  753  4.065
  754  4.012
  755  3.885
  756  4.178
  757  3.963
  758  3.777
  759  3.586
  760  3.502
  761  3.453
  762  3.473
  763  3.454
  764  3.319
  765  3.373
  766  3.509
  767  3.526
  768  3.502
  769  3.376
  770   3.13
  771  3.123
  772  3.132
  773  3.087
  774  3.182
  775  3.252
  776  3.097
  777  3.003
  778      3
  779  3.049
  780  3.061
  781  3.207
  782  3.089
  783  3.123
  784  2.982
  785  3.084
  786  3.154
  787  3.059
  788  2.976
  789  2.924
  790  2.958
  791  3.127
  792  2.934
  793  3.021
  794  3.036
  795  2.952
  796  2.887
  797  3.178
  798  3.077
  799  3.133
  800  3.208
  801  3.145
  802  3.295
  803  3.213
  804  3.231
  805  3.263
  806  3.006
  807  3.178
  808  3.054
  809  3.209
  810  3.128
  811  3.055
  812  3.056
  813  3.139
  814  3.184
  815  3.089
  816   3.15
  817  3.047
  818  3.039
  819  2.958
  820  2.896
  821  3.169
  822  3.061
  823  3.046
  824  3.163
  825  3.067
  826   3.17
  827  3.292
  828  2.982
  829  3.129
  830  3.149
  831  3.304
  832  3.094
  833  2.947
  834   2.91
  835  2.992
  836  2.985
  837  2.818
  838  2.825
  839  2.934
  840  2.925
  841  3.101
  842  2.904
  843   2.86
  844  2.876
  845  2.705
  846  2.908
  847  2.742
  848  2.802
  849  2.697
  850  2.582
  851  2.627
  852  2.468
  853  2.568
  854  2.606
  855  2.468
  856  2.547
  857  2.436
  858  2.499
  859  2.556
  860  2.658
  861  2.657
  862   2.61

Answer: -2.1 ch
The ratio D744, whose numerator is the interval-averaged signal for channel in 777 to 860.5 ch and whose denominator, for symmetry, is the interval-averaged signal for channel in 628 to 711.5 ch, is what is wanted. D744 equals 1.02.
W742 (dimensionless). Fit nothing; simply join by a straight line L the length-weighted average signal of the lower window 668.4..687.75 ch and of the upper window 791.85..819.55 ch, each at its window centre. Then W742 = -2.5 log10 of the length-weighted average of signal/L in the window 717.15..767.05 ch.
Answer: -0.15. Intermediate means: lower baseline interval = 2.77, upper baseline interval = 3.1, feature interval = 3.36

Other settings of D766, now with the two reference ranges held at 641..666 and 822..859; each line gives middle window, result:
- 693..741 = -1.3 ch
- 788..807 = -1.4 ch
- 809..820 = -0.8 ch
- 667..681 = 0.8 ch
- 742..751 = -2.7 ch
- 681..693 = -0.2 ch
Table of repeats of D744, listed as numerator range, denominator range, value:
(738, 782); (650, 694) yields 1.24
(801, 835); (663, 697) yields 1.09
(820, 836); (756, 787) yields 0.94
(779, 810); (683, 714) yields 1.04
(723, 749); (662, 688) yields 1.16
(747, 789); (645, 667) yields 1.20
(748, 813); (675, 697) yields 1.13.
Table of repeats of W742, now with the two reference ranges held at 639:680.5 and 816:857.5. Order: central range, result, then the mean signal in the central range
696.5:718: -0.02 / 2.92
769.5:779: -0.08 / 3.11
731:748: -0.16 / 3.32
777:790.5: -0.06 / 3.05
